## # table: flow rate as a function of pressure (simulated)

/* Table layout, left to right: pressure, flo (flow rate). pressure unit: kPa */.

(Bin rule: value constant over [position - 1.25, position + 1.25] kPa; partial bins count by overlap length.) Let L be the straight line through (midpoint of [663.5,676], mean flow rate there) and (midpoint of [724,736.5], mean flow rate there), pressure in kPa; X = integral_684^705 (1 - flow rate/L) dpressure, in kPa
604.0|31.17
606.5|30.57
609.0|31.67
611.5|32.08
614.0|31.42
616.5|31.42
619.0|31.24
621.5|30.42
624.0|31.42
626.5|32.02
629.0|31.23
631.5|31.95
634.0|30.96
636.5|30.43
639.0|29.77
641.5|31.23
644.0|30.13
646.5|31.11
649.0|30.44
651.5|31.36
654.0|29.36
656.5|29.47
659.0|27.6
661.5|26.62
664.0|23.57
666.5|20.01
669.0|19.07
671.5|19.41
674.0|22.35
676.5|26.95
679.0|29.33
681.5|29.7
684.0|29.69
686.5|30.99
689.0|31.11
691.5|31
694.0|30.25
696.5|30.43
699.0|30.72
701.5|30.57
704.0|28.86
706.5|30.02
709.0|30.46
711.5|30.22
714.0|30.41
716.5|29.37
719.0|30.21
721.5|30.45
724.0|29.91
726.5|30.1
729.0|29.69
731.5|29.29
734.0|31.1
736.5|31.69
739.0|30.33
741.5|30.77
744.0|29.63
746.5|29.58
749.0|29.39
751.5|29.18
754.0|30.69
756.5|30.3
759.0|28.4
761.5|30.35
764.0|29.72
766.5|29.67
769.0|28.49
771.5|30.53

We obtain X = -4.8 kPa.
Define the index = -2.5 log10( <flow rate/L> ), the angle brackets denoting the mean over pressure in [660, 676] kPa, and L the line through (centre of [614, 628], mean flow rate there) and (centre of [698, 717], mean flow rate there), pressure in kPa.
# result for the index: 0.35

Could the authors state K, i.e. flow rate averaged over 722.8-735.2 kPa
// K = 30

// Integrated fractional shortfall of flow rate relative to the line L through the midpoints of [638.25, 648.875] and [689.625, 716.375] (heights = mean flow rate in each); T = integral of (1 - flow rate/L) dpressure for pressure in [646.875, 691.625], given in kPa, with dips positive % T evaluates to 4.9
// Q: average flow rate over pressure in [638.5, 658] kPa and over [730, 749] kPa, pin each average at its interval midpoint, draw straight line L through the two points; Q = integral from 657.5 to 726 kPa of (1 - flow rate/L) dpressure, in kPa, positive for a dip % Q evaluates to 4.9 kPa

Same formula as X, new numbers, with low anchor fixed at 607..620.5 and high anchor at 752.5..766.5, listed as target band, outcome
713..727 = 0.1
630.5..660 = 0.8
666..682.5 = 3.7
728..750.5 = -0.1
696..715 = 0.2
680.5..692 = 0.1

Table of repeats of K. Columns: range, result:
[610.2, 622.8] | 31.3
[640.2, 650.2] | 30.7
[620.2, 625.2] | 30.9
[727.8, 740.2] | 30.4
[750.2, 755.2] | 29.9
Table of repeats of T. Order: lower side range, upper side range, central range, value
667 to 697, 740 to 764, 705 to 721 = -0.97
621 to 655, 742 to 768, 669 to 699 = 2.36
